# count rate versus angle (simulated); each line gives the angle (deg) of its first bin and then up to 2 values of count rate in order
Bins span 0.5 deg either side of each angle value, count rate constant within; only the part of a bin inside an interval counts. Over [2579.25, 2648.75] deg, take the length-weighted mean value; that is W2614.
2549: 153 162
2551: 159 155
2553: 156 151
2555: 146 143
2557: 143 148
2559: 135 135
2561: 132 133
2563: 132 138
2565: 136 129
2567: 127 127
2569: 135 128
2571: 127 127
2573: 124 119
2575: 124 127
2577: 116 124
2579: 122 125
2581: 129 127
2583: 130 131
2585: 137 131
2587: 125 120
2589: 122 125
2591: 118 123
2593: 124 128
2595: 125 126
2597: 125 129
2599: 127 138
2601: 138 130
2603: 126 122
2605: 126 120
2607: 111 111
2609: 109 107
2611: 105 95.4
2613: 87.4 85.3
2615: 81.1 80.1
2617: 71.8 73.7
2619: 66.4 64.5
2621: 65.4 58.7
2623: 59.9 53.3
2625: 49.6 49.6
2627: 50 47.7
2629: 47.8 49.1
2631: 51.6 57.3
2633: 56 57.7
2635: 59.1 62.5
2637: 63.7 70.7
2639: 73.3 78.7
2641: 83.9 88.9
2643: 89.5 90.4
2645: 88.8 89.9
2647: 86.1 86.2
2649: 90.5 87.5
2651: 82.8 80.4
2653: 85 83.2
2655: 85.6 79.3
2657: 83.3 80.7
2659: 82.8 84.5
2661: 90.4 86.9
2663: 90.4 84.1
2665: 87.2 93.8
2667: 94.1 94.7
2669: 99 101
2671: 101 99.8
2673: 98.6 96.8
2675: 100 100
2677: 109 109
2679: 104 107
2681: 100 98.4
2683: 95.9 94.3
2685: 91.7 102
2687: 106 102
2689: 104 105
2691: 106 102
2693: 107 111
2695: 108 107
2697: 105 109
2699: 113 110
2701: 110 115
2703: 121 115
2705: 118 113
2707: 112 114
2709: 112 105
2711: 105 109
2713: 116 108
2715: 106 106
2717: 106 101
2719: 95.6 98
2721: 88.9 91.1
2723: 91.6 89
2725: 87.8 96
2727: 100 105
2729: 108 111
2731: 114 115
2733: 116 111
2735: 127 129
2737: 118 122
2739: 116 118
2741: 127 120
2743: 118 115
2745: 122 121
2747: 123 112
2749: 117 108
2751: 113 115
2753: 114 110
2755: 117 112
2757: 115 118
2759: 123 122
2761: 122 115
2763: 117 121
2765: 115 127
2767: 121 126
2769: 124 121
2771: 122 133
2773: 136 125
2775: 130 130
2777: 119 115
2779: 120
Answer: 94.9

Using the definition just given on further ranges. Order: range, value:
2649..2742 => 102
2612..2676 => 78.1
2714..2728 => 97.4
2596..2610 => 123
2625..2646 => 66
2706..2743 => 108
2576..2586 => 127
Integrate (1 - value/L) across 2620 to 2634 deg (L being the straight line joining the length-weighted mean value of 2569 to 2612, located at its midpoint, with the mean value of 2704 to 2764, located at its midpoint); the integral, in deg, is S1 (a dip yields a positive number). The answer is 7.7 deg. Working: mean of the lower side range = 124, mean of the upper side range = 112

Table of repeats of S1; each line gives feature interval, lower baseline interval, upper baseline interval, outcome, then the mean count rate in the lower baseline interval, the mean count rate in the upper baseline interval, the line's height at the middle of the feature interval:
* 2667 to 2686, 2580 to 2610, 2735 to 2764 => 3.4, 125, 118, 121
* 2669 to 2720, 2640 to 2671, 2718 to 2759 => -3.6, 87.8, 111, 98.8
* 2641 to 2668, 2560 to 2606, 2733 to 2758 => 8.0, 127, 117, 123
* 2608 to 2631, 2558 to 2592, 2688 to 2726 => 9.4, 128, 106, 121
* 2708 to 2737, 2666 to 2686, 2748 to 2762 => 0.9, 99.6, 116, 109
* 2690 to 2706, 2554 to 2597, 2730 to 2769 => 1.5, 129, 118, 121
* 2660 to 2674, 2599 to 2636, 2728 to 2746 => 0.5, 82.6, 118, 97.2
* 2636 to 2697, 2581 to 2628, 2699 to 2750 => 8.3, 104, 110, 107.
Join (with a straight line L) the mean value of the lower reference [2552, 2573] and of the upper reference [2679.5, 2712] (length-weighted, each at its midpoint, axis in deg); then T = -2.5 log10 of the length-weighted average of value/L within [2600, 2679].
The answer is 0.36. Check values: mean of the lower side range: 137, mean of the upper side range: 107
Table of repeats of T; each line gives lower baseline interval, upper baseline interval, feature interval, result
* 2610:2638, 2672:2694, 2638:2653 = -0.081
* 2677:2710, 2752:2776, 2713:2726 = 0.146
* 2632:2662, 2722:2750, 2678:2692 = -0.087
